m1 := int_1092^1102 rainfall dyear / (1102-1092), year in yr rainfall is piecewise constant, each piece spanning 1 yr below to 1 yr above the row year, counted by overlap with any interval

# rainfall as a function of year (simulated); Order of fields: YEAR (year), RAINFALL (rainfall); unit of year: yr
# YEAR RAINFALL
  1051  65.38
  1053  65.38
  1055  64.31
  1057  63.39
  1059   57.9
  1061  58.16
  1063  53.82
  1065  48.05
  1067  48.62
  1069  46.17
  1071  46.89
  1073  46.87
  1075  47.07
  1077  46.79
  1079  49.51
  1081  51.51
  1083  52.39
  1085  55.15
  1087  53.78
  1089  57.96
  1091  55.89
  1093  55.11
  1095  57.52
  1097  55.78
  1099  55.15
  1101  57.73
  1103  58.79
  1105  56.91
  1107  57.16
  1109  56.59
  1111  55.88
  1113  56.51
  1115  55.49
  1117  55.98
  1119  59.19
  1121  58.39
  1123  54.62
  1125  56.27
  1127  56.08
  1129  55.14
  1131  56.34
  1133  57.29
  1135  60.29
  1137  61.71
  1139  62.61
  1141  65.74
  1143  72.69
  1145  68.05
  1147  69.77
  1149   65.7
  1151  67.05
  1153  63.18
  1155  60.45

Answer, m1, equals 56.3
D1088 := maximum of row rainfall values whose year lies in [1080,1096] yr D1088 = 57.96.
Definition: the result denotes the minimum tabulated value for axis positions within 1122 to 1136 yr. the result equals 54.62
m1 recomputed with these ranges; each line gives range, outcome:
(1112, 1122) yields 57.1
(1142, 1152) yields 68.7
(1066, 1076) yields 47.1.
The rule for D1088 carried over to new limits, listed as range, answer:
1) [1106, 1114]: 57.16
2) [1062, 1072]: 53.82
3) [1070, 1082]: 51.51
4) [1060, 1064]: 58.16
